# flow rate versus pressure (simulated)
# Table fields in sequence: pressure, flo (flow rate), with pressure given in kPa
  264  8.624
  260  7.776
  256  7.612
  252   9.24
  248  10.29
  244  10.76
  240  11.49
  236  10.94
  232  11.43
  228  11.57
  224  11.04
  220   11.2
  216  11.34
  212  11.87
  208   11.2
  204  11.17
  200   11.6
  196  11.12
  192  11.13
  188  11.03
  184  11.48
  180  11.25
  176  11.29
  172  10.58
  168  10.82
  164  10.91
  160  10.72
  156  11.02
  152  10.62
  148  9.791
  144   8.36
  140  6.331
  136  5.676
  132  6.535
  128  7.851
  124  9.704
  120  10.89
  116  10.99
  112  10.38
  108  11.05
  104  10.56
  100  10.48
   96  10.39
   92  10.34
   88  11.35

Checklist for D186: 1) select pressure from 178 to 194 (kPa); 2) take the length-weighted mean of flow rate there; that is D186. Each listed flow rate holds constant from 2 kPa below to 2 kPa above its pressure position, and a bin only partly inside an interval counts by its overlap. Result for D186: 11.2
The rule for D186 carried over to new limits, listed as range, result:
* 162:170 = 10.9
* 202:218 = 11.4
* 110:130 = 9.96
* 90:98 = 10.4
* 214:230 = 11.3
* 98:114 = 10.6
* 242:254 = 10.1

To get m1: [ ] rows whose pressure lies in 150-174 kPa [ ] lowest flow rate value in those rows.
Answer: 10.58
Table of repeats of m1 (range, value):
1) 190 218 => 11.12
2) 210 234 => 11.04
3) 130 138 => 5.676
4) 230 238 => 10.94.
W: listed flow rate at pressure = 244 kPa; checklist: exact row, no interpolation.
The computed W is 10.76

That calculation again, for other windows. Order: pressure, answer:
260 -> 7.776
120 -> 10.89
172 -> 10.58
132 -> 6.535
